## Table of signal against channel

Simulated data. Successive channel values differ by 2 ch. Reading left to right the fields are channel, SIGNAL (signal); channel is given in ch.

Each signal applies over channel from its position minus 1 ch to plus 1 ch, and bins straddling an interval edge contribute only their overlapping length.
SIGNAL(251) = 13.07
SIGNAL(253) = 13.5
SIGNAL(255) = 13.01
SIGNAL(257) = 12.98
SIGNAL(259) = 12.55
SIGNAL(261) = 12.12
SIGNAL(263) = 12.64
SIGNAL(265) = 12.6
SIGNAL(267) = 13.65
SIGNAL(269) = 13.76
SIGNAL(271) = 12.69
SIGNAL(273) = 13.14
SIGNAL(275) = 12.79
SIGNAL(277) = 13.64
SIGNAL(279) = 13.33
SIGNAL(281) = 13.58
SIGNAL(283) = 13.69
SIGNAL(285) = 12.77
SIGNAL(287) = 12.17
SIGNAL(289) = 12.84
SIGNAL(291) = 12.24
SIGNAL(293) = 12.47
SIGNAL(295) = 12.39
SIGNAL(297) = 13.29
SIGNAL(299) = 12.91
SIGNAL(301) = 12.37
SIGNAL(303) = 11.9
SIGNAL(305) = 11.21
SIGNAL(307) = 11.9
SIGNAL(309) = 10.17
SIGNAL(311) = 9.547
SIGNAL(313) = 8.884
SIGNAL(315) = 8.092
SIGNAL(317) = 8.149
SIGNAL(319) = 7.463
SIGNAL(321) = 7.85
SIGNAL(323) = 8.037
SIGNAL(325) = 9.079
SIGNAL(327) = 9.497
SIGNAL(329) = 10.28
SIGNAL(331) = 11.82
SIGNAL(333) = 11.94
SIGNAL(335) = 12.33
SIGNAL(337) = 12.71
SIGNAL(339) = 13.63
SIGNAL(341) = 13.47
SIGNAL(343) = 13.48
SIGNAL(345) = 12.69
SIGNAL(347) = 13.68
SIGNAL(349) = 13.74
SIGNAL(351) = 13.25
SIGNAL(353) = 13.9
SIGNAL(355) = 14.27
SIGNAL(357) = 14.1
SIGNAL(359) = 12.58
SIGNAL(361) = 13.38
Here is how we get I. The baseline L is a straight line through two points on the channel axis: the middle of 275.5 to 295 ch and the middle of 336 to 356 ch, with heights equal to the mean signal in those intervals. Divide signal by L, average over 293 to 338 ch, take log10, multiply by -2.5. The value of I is 0.24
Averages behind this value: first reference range 12.9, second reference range 13.5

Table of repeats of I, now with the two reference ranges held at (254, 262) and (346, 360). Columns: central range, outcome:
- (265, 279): -0.04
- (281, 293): 0.01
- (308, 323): 0.48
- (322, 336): 0.27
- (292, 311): 0.10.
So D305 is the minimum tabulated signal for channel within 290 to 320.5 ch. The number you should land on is 7.463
